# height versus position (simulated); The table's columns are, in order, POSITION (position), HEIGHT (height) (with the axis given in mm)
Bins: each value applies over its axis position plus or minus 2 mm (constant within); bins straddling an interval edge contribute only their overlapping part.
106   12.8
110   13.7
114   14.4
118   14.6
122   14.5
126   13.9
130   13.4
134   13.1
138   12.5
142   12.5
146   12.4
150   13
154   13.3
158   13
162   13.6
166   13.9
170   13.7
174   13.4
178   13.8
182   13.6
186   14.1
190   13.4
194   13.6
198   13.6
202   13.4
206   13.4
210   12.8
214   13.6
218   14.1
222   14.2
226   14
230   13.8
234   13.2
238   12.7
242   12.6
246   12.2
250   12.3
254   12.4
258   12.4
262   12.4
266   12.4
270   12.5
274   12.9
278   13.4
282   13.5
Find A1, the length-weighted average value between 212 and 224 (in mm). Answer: 14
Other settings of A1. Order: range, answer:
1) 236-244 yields 12.6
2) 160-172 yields 13.7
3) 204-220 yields 13.5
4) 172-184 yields 13.6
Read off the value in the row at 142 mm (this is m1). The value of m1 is 12.5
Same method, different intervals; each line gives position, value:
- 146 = 12.4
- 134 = 13.1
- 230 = 13.8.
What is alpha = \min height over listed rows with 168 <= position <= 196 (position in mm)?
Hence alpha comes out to 13.4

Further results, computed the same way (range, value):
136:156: 12.4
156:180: 13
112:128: 13.9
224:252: 12.2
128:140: 12.5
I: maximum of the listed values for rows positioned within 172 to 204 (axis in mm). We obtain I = 14.1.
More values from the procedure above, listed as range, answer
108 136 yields 14.6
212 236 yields 14.2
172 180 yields 13.8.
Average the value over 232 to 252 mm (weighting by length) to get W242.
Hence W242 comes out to 12.6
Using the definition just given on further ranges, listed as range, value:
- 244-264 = 12.3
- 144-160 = 12.9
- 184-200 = 13.7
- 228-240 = 13.2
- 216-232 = 14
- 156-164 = 13.3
